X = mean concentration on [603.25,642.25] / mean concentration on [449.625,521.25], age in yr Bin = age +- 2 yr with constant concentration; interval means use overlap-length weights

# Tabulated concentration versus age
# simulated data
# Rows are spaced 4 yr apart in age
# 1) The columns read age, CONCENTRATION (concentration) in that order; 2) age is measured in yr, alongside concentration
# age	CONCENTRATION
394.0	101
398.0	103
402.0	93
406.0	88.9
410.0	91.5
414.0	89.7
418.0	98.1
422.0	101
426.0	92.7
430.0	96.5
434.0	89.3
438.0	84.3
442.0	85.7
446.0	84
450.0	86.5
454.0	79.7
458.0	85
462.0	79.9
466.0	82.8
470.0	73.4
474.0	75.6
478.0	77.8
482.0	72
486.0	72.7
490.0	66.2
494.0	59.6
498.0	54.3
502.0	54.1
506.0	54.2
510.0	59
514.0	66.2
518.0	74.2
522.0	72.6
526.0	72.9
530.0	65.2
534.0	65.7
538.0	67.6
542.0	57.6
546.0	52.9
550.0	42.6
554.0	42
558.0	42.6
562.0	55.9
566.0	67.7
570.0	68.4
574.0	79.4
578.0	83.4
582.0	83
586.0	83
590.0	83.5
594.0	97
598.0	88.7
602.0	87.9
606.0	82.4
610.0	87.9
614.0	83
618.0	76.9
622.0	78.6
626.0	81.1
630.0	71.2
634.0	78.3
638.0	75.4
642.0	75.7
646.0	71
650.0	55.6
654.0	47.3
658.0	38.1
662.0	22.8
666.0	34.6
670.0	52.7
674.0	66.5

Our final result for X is 1.13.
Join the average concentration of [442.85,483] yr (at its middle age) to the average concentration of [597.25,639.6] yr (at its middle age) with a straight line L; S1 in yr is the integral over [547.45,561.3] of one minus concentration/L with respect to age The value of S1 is 6.3 yr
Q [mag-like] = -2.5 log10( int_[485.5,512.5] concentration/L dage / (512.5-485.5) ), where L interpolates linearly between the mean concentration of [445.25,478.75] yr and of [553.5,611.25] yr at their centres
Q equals 0.31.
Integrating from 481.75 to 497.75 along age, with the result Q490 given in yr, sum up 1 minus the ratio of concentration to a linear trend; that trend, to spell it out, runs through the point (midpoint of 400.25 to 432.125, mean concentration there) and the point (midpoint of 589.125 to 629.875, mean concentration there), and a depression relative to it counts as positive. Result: 4.3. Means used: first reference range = 93.9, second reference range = 84.1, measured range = 65.7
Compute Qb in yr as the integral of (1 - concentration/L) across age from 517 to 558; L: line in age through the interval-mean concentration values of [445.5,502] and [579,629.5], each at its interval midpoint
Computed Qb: 9.7 yr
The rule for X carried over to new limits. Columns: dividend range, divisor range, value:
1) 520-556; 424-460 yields 0.69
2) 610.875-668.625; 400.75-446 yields 0.70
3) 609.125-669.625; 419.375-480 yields 0.76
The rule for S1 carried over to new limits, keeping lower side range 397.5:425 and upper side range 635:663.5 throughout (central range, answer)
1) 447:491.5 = 3.99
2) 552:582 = 2.23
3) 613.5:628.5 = -4.49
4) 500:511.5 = 3.44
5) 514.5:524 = 0.62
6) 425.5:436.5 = -0.13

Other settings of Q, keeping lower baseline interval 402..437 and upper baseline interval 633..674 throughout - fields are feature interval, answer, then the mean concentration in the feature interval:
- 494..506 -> 0.41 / 55.1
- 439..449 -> 0.05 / 85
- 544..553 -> 0.46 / 47.1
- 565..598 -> -0.22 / 81.6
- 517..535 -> 0.09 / 70.1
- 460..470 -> 0.08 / 79.8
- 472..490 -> 0.13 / 73.6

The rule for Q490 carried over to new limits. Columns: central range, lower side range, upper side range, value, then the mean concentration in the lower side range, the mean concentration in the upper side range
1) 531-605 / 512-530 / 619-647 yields 3.7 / 70.8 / 76.1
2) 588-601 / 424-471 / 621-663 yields -3.9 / 85.2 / 63.8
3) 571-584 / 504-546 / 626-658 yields -3.0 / 64.9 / 66.8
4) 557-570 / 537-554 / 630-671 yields -1.2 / 52.9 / 56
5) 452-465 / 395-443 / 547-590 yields 0.6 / 93.1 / 65.4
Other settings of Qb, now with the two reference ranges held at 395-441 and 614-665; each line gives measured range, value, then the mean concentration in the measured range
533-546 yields 2.6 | 61.8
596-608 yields -2.9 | 86.3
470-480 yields 1.2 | 76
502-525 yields 4.6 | 64.6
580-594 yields -2.7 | 85.1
